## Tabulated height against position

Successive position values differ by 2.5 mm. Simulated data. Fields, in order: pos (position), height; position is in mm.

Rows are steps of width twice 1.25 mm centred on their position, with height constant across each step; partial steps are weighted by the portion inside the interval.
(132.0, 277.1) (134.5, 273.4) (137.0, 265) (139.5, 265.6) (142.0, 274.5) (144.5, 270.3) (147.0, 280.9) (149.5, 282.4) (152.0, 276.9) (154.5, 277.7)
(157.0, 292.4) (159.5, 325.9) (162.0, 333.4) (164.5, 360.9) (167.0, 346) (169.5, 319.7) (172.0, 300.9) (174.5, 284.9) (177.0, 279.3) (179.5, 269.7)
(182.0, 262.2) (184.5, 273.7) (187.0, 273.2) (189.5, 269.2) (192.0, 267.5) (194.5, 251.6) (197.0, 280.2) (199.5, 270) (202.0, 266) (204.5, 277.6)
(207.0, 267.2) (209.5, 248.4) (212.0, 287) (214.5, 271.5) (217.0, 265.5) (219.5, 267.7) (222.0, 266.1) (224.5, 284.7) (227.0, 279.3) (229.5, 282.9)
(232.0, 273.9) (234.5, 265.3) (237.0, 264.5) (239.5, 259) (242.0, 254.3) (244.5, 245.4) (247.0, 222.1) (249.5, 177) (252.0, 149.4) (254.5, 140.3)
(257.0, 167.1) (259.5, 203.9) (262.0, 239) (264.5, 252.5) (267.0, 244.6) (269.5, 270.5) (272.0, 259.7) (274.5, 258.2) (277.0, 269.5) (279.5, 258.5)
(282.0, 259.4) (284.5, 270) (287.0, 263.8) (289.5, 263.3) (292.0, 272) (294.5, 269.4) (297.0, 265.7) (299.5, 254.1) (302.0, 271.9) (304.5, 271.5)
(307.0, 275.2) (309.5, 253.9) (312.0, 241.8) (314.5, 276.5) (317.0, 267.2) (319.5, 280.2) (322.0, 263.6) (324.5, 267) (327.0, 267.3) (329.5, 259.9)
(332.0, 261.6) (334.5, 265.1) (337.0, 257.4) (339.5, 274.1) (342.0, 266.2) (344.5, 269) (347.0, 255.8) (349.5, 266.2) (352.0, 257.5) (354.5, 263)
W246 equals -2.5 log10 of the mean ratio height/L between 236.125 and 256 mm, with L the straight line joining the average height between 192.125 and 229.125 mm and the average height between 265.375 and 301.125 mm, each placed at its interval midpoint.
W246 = 0.25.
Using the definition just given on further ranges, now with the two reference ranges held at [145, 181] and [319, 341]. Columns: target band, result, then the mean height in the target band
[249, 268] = 0.39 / 197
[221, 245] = 0.07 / 268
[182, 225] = 0.09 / 269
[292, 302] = 0.03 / 265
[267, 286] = 0.06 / 262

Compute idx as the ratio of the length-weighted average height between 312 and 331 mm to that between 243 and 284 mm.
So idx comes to 1.2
